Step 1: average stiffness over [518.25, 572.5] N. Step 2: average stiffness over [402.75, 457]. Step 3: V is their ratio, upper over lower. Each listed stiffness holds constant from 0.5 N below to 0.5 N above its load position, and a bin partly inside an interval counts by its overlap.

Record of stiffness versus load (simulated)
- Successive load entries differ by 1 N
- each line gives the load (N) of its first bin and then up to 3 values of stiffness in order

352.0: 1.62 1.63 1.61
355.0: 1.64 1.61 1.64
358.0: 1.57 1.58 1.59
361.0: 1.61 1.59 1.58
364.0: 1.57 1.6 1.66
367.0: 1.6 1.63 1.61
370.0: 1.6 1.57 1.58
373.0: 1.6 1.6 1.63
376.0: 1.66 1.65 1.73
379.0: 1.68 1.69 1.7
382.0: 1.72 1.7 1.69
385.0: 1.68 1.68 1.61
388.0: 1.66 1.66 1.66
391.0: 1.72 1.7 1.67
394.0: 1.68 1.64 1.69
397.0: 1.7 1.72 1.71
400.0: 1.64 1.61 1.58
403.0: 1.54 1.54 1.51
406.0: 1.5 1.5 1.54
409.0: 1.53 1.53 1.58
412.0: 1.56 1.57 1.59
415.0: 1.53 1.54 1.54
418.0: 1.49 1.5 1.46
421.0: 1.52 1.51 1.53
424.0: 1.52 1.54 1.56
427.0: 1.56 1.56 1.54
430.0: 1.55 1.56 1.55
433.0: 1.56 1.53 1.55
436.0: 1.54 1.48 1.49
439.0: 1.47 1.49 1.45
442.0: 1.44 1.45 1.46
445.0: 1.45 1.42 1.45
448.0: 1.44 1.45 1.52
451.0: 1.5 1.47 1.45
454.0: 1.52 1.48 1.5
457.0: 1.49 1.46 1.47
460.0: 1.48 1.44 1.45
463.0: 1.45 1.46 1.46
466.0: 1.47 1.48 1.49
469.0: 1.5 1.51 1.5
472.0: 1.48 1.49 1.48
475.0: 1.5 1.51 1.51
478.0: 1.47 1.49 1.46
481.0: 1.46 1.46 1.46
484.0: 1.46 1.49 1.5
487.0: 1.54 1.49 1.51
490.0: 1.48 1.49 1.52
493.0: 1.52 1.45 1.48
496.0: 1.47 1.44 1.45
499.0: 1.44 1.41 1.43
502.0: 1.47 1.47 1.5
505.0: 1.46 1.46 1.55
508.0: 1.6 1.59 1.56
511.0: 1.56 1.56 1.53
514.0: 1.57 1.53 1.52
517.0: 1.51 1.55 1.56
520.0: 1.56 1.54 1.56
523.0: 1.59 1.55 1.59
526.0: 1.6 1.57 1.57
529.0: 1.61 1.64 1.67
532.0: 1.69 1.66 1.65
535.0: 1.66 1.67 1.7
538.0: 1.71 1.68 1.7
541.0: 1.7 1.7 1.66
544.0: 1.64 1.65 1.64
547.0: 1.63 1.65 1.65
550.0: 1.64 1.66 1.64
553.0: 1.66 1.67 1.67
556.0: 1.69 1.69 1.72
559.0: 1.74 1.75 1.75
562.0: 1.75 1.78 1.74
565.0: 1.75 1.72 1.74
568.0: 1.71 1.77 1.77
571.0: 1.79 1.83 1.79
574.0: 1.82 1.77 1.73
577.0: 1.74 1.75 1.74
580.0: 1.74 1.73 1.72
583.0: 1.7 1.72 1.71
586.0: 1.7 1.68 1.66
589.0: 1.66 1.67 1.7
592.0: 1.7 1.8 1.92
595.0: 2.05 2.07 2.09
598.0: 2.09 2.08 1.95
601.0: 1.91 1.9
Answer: 1.11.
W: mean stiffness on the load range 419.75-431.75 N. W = 1.54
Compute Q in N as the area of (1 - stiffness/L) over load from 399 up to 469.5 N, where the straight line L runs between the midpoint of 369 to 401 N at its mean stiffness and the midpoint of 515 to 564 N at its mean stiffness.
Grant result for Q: 6.33 N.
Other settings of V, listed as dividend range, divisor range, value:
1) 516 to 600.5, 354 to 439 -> 1.07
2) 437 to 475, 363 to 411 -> 0.90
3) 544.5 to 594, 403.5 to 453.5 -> 1.14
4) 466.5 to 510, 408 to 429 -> 0.97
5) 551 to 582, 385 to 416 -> 1.08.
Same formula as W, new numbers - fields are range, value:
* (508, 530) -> 1.56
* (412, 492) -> 1.5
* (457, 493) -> 1.48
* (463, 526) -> 1.5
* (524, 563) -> 1.67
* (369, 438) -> 1.6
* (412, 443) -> 1.52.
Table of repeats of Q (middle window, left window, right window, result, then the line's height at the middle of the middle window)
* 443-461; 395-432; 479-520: 0.75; 1.53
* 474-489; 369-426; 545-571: 1.55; 1.66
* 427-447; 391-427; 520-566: 1.14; 1.59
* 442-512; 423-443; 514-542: 3.68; 1.56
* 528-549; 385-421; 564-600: 0.97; 1.74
